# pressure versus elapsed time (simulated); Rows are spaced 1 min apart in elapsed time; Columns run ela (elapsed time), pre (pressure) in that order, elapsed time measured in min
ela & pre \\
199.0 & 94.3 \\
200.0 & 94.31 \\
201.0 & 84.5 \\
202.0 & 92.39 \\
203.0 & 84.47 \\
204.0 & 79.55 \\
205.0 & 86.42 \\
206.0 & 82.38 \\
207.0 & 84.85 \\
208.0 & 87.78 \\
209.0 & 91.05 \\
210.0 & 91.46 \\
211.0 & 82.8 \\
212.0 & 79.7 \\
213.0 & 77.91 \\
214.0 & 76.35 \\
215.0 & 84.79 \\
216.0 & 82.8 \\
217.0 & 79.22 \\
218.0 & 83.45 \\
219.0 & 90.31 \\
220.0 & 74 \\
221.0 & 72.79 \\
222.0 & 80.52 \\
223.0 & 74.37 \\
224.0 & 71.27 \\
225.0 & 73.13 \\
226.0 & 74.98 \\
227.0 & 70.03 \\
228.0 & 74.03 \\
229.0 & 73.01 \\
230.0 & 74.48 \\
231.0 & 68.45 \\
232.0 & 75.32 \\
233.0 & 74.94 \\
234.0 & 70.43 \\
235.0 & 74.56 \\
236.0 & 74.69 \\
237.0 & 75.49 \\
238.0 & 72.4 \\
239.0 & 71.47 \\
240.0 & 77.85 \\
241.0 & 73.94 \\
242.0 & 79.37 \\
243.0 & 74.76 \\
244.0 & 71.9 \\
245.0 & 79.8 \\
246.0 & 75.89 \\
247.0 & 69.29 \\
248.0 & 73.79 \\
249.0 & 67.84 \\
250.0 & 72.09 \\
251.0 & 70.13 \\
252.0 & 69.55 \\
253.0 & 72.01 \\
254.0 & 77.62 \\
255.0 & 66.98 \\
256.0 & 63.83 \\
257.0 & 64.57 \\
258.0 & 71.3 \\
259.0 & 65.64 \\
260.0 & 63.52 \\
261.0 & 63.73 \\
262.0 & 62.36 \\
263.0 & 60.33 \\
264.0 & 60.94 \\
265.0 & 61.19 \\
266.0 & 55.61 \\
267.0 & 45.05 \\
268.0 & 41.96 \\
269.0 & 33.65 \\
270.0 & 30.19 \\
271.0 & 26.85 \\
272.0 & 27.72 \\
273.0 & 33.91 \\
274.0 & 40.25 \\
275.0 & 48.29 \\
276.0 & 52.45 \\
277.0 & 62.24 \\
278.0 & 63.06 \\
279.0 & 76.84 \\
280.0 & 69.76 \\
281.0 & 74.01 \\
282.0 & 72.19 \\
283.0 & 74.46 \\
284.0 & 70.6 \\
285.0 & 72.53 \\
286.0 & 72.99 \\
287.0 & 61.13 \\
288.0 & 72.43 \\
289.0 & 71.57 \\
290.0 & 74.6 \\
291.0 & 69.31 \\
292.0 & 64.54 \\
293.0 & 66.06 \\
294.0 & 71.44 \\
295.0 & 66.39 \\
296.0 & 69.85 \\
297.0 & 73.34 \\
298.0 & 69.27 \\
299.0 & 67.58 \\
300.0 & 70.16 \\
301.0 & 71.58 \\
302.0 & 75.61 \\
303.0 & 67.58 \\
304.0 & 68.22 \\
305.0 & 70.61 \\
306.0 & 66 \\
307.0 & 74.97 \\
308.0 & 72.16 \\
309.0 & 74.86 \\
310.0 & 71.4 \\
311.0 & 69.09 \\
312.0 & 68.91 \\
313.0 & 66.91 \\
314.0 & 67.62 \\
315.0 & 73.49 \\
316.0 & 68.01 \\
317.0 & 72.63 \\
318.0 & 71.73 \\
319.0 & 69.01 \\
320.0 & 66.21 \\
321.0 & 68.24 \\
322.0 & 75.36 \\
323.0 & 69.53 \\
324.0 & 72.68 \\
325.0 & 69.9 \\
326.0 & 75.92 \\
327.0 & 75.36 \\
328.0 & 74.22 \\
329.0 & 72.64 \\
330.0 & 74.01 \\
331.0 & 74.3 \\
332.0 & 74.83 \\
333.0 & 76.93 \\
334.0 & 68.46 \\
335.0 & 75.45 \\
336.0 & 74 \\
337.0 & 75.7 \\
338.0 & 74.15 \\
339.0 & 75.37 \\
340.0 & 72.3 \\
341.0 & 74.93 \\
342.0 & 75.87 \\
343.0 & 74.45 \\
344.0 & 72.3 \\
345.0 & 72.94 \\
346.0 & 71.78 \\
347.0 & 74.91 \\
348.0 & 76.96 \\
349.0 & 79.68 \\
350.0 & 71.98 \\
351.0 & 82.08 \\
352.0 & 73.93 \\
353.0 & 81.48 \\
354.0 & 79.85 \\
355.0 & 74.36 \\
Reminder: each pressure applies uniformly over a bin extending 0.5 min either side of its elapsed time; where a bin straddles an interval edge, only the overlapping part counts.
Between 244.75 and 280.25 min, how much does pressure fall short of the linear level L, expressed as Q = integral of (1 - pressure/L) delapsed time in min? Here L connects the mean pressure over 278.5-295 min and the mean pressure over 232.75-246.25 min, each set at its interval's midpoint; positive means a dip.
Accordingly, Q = 6.7 min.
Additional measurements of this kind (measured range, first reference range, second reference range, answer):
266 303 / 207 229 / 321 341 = 7.19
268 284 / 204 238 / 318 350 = 4.90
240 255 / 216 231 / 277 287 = 0.12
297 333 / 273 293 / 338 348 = -0.59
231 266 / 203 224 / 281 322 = 3.17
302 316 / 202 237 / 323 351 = 0.94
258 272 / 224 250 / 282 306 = 3.98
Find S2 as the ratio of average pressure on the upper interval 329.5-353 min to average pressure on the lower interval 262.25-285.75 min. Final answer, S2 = 1.37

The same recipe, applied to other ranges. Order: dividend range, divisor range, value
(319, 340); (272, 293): 1.14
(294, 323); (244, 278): 1.20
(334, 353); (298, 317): 1.07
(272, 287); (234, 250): 0.84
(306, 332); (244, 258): 1.01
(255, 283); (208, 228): 0.70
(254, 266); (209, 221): 0.78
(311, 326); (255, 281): 1.29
